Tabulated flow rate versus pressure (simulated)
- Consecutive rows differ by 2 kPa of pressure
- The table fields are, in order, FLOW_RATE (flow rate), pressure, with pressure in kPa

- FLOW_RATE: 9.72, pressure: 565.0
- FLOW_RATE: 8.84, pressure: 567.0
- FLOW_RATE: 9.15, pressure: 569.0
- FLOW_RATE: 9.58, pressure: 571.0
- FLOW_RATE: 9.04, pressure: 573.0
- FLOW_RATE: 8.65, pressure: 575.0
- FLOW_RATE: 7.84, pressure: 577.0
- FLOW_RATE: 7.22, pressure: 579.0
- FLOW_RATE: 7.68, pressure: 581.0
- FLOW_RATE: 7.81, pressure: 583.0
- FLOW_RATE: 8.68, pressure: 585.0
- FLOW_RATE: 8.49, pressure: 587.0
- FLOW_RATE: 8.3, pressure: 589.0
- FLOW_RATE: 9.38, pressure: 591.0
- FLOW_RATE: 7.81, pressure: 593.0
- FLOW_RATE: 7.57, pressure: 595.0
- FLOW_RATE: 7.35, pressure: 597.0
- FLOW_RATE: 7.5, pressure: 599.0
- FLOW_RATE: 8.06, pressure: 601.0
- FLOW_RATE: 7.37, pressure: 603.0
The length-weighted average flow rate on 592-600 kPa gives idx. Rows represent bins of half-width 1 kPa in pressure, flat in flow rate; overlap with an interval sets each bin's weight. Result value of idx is 7.56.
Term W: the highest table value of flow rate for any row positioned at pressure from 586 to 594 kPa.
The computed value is 9.38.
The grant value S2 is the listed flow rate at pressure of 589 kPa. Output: 8.3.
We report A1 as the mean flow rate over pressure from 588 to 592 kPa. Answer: 8.84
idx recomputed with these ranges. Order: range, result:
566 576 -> 9.05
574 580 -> 7.9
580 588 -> 8.16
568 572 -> 9.37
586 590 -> 8.39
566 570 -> 9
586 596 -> 8.31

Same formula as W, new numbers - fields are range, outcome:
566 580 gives 9.58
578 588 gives 8.68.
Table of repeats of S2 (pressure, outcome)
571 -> 9.58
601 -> 8.06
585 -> 8.68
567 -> 8.84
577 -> 7.84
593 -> 7.81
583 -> 7.81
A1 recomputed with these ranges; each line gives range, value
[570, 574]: 9.31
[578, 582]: 7.45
